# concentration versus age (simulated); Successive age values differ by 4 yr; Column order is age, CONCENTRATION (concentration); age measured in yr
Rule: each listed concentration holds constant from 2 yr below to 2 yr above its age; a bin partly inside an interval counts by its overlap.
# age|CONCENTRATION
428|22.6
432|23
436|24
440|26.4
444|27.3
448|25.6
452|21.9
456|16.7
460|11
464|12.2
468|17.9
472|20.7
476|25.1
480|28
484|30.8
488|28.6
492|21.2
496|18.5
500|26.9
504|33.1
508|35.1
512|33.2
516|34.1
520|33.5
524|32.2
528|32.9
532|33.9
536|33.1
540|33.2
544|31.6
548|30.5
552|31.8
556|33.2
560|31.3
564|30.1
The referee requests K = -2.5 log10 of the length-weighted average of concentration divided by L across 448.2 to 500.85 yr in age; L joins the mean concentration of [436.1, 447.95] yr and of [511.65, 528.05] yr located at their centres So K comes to 0.33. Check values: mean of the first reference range 26.2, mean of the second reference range 33.2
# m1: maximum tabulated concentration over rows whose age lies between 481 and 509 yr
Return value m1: 35.1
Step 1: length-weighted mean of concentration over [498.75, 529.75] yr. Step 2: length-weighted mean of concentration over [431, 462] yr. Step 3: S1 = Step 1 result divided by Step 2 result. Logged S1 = 1.49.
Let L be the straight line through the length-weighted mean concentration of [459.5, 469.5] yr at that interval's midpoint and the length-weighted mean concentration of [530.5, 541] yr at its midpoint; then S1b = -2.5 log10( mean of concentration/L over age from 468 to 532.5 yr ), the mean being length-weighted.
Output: -0.23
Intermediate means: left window 13.9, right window 33.4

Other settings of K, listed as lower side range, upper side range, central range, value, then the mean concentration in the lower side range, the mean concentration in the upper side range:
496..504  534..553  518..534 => -0.12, 26.4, 32.1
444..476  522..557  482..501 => -0.04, 19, 32.5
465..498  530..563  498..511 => -0.19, 23.5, 32.3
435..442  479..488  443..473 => 0.39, 25.4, 29.4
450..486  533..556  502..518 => -0.25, 20.5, 32.2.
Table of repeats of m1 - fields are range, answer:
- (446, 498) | 30.8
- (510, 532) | 34.1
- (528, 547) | 33.9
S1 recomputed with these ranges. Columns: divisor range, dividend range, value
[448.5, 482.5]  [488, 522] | 1.50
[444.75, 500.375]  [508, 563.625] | 1.50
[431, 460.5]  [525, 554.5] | 1.44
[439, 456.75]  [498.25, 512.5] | 1.34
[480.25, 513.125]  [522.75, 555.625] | 1.15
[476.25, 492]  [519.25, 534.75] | 1.20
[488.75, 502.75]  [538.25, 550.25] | 1.36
